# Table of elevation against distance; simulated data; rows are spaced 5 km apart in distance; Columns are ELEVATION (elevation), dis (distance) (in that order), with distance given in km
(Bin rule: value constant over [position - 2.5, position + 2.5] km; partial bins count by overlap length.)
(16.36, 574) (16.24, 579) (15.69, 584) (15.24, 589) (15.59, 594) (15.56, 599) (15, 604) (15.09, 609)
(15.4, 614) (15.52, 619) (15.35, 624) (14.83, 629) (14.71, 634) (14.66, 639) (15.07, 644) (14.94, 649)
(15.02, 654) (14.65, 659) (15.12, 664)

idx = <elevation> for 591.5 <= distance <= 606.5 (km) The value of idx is 15.4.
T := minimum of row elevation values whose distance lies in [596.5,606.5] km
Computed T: 15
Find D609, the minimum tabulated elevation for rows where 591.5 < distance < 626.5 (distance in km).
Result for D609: 15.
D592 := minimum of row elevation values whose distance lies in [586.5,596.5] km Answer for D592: 15.24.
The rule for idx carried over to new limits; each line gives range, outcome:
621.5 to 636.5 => 15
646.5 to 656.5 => 15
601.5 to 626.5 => 15.3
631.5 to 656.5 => 14.9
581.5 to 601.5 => 15.5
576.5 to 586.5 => 16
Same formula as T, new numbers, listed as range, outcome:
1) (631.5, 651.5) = 14.66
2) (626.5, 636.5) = 14.71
